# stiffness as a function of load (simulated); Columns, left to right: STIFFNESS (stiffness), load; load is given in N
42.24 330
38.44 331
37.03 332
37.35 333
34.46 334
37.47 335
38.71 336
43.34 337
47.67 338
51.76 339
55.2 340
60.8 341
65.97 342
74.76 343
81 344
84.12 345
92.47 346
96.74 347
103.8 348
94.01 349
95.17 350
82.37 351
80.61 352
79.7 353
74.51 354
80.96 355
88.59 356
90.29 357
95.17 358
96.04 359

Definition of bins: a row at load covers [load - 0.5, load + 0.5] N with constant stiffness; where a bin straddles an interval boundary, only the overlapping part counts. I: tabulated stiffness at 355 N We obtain 80.96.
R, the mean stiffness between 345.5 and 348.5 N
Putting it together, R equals 97.7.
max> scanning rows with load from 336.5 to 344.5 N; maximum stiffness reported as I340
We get 81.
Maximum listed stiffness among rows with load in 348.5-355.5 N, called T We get 95.17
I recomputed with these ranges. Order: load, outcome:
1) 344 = 81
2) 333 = 37.35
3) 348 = 103.8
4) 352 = 80.61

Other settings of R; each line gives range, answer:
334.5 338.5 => 41.8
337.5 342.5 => 56.3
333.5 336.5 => 36.9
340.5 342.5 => 63.4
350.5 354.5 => 79.3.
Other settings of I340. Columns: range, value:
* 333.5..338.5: 47.67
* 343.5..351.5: 103.8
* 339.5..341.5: 60.8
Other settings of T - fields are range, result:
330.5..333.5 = 38.44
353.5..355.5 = 80.96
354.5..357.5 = 90.29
